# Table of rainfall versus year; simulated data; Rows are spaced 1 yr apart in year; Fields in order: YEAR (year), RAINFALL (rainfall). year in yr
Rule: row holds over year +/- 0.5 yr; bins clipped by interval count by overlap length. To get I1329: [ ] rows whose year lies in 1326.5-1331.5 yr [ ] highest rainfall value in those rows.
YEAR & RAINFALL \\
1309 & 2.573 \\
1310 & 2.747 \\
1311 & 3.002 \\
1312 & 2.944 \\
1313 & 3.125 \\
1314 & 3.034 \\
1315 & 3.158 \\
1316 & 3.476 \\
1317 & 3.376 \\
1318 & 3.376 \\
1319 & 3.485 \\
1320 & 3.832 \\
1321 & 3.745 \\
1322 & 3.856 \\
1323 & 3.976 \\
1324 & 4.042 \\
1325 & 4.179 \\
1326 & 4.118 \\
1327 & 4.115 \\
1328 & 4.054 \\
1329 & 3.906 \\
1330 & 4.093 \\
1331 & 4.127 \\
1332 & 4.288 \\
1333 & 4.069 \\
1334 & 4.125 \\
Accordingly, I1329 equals 4.127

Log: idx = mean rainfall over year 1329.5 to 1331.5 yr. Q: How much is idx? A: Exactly 4.11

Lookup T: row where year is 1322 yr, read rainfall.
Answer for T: 3.856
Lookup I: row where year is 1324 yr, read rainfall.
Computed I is 4.042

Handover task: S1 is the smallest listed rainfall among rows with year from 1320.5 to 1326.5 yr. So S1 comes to 3.745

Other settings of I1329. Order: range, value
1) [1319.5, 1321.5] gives 3.832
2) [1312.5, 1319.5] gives 3.485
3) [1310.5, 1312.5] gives 3.002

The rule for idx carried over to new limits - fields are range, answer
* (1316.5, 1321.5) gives 3.56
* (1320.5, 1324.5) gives 3.9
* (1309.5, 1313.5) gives 2.95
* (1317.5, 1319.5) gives 3.43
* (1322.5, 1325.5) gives 4.07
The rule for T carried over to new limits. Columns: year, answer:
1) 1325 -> 4.179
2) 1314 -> 3.034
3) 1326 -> 4.118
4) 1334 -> 4.125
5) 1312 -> 2.944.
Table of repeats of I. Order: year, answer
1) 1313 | 3.125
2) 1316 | 3.476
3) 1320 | 3.832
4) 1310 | 2.747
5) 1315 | 3.158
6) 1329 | 3.906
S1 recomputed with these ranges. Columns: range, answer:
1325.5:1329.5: 3.906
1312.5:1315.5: 3.034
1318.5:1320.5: 3.485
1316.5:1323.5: 3.376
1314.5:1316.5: 3.158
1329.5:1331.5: 4.093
